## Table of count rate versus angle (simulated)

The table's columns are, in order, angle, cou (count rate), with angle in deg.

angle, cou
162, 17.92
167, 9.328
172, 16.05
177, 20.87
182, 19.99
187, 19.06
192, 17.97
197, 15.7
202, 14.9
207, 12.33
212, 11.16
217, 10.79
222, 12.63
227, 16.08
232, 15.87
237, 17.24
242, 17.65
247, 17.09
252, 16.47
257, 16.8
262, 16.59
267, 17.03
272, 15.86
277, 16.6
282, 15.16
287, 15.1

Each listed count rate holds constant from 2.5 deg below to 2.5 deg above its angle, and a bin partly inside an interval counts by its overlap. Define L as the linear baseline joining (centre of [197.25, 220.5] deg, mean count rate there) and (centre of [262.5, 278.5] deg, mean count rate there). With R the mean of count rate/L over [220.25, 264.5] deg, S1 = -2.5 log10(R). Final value -0.11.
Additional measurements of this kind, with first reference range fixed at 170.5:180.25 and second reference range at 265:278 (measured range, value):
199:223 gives 0.40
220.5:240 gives 0.12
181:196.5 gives 0.00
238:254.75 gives 0.00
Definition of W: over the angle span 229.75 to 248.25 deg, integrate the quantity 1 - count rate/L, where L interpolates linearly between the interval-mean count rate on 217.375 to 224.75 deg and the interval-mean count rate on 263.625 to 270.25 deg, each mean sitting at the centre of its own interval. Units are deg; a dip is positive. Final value -3.9 deg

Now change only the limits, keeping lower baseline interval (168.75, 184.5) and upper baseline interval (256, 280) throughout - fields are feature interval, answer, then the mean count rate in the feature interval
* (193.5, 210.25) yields 3.34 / 14.4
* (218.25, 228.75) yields 2.21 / 13.8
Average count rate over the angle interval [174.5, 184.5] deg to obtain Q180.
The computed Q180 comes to 20.4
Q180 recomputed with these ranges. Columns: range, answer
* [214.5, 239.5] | 14.5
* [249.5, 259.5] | 16.6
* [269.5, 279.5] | 16.2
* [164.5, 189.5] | 17.1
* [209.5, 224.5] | 11.5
